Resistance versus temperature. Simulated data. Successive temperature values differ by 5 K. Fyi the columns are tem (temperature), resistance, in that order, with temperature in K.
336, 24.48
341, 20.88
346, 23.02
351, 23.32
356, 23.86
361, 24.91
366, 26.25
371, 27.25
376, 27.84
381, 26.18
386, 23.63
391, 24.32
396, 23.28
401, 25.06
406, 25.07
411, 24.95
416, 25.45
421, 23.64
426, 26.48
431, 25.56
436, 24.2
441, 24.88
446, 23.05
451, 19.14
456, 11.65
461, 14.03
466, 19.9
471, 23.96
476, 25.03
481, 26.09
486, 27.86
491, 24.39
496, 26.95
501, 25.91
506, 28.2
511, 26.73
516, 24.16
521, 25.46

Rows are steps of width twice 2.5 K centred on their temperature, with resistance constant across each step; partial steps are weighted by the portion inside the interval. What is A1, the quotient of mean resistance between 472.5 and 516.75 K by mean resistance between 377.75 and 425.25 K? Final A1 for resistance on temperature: 1.06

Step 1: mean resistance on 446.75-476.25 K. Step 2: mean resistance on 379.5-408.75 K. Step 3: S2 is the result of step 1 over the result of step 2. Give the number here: 0.76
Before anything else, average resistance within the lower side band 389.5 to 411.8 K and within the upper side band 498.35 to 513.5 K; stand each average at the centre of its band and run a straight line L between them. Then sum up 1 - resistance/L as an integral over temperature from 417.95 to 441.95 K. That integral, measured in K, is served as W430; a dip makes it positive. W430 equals 0.2 K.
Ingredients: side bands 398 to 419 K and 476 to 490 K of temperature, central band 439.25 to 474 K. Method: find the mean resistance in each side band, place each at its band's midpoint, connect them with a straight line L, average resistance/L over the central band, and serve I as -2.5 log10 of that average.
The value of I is 0.31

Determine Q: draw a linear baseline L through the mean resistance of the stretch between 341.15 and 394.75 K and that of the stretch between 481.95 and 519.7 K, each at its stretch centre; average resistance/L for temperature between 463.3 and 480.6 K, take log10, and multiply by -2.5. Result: 0.12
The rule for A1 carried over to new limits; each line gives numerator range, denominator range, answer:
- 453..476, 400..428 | 0.73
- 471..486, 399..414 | 1.03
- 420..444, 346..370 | 1.02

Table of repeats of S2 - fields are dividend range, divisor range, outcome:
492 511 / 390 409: 1.09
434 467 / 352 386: 0.76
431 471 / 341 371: 0.83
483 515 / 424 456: 1.16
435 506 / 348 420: 0.91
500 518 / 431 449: 1.09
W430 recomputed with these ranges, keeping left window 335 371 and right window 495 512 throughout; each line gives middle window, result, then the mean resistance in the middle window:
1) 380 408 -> 0.4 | 24.5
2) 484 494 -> 0.2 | 26.1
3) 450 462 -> 5.3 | 14.5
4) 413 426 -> 0.2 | 24.9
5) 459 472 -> 3.6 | 19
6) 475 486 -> 0.2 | 26.2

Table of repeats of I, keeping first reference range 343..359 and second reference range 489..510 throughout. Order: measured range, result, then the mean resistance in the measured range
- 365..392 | -0.09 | 26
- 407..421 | -0.01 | 24.9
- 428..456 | 0.13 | 22.4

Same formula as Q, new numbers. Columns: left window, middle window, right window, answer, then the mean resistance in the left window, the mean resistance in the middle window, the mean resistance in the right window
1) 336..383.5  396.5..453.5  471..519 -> 0.049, 24.8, 24.3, 26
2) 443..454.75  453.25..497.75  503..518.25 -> 0.048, 20.3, 22.1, 26.4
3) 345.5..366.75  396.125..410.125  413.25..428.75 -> 0.008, 24.2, 24.7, 25.2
